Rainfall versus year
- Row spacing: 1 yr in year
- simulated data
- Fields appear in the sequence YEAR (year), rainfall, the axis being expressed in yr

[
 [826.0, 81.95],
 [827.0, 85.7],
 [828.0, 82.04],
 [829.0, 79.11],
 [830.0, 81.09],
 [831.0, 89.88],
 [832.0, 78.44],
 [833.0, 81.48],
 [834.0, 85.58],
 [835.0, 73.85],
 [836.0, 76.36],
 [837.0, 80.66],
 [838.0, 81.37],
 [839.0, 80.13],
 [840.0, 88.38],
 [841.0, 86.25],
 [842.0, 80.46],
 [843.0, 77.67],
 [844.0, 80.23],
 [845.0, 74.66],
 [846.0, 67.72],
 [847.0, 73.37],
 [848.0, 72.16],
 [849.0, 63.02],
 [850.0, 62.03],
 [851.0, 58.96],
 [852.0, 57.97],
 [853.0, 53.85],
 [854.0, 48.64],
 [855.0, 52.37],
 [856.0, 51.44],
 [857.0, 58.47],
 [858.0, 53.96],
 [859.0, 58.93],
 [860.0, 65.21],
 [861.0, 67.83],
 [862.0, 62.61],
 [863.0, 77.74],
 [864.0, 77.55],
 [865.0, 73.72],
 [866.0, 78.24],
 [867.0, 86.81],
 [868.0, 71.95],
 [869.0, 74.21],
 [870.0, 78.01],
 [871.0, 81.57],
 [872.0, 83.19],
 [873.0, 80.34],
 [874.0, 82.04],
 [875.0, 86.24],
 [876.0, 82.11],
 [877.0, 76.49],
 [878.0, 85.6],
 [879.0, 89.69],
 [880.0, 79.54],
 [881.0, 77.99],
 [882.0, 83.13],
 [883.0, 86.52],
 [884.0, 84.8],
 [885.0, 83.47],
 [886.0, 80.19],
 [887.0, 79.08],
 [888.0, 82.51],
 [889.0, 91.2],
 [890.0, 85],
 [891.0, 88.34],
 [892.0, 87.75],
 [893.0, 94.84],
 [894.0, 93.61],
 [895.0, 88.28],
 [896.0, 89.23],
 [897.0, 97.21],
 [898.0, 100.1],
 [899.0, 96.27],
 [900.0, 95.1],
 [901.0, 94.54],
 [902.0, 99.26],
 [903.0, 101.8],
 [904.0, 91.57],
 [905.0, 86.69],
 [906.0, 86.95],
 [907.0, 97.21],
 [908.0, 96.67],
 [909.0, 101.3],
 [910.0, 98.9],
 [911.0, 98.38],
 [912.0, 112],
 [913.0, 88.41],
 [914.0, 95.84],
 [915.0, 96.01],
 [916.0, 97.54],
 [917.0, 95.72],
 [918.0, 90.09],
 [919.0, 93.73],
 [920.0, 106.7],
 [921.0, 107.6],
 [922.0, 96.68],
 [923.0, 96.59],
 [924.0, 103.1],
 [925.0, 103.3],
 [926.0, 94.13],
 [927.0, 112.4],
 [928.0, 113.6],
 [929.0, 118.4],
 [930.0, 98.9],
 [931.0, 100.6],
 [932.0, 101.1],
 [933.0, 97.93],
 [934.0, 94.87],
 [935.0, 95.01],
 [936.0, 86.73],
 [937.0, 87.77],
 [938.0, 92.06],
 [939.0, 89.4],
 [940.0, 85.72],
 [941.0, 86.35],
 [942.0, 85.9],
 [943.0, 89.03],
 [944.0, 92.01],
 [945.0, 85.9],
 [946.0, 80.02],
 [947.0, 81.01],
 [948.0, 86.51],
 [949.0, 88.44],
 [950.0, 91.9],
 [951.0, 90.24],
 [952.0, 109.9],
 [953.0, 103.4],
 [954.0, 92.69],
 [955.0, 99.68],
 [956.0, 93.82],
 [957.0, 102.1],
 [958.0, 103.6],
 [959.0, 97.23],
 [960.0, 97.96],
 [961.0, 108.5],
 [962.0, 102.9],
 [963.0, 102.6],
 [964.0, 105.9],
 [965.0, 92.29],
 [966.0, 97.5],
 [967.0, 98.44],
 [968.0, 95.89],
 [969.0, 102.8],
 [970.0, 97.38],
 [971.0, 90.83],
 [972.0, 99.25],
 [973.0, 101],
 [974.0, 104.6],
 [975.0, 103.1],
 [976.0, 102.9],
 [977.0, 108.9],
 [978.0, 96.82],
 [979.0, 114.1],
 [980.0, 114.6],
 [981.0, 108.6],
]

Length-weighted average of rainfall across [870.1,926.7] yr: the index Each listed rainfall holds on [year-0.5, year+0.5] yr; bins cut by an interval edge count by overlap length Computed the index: 91.4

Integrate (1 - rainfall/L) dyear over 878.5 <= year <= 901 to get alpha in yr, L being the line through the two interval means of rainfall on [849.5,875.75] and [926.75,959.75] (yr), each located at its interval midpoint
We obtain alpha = -3.0 yr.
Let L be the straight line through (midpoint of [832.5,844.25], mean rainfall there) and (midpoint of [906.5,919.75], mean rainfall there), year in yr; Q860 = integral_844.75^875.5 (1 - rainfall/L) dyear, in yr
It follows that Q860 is 6.1 yr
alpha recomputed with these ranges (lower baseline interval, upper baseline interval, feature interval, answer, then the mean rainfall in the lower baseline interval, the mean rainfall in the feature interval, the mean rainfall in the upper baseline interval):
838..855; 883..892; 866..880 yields -0.30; 70.1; 81.2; 84.6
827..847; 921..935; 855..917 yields 5.30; 80.2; 84.6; 102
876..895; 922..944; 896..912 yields -1.23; 85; 96.4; 96.7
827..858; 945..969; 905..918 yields -1.41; 72.5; 96.4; 96.5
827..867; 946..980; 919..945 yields -1.59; 72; 97.1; 98.9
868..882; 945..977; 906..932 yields -3.13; 81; 100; 97.6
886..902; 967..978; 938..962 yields 1.08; 90.8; 93.3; 100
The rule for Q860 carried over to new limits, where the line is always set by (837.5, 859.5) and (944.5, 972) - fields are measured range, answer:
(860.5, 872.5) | -0.7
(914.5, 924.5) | -1.4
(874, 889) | -1.4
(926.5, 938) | -1.4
